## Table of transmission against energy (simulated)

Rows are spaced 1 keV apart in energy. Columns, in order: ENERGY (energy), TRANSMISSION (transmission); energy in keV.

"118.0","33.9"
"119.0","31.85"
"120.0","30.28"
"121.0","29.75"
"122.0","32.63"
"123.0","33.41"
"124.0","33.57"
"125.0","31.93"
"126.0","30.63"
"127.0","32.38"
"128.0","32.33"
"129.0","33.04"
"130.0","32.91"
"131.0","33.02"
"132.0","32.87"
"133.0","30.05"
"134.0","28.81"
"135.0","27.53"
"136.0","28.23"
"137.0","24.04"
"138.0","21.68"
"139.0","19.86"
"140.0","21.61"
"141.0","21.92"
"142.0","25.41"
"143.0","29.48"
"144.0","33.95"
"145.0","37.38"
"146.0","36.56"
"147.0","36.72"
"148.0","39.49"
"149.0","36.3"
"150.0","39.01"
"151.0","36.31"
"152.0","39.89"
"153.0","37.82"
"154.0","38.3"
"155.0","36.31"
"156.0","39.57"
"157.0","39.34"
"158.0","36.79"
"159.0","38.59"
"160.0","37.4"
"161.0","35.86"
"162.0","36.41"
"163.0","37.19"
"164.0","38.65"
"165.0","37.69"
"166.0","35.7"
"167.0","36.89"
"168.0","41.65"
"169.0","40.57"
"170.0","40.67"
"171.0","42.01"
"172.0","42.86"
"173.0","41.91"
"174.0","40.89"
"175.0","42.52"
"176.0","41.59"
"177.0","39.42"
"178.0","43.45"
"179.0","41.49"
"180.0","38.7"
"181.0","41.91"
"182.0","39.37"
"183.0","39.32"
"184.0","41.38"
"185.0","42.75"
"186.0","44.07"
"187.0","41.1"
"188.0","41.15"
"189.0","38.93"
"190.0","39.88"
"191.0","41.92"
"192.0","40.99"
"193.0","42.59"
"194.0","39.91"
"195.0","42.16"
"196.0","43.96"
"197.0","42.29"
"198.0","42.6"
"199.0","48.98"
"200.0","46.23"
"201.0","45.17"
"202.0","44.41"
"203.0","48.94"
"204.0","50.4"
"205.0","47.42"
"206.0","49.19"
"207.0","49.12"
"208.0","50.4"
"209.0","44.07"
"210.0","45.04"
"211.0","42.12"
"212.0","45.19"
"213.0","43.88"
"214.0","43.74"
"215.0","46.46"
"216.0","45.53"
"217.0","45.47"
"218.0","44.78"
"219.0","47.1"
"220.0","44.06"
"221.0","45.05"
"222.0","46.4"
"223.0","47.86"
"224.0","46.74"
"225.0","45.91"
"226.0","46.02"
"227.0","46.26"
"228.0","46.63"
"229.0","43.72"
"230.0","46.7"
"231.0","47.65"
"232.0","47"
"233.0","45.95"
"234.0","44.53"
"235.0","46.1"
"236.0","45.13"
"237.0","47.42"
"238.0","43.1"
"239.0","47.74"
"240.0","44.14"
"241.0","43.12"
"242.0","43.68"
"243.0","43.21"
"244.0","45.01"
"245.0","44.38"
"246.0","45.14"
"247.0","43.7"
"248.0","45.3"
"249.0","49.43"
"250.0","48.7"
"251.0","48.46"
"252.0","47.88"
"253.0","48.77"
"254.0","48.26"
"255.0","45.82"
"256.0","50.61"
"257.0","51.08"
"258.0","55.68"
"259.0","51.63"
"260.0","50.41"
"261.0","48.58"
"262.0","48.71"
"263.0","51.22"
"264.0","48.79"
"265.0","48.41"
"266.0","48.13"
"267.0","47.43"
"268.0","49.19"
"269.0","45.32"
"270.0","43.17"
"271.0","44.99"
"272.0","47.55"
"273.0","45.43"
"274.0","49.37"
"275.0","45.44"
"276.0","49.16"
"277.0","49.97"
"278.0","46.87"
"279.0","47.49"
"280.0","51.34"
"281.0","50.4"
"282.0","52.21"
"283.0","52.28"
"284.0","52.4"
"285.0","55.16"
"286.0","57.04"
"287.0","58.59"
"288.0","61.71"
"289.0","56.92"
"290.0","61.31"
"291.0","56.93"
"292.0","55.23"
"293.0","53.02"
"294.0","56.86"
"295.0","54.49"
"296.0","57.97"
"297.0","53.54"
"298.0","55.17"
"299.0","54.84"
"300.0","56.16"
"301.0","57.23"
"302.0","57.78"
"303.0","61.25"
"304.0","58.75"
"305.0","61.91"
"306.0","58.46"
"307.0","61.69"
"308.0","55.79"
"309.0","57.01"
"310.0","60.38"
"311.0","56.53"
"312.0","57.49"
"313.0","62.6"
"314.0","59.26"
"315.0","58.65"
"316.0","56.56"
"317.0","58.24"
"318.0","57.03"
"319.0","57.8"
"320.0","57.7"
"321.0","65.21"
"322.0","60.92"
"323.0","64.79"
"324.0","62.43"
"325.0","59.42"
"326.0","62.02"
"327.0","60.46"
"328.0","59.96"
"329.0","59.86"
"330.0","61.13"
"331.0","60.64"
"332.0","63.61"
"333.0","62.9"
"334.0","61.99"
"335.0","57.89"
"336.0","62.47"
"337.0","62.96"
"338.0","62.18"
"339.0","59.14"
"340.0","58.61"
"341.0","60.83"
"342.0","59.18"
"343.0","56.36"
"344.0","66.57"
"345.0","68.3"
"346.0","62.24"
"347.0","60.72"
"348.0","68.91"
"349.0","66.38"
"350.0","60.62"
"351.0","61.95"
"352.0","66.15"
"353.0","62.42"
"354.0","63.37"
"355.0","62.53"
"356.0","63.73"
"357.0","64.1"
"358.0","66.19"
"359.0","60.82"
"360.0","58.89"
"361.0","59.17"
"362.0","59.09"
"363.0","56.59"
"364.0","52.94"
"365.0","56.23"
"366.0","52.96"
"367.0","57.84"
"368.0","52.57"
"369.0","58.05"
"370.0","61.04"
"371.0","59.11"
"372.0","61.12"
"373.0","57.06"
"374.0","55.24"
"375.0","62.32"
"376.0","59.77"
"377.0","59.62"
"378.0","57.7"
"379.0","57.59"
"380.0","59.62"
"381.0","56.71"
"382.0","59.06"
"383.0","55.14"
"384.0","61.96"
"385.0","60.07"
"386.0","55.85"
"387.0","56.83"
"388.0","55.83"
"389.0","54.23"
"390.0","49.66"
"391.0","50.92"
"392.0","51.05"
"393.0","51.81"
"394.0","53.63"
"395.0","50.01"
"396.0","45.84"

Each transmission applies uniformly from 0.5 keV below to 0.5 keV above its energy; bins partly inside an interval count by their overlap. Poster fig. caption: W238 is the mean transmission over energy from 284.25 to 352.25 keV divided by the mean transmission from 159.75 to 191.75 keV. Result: 1.5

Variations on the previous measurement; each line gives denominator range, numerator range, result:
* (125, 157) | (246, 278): 1.50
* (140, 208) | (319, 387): 1.51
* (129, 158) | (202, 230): 1.43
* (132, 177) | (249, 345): 1.57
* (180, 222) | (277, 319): 1.28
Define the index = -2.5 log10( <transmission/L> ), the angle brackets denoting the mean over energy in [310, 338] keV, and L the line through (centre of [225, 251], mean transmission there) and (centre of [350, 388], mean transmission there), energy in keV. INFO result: -0.111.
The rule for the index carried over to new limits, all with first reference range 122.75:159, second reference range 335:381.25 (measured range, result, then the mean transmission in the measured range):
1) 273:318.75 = -0.064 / 55.6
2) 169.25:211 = -0.114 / 43.2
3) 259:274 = 0.017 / 47.9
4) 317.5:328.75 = -0.089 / 60.7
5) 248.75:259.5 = -0.059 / 49.7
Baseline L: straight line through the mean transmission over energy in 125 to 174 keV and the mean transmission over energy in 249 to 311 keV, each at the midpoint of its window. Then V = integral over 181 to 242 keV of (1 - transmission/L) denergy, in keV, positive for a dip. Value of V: -2.4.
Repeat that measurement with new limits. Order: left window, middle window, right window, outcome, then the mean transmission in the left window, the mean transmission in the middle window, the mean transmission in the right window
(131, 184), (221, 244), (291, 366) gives 0.4 keV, 35.9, 45.7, 60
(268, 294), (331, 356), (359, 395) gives -3.4 keV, 51.6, 62.4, 56.7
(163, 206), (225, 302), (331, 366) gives 2.9 keV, 42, 49.6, 61.5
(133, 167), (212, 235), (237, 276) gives -1.5 keV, 33.6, 45.8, 47.3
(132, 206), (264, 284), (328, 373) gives 1.2 keV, 38.3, 48.2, 60.9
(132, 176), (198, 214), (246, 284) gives -2.0 keV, 35.2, 46.5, 48.6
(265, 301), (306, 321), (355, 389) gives -1.2 keV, 52.1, 58.6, 58.5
